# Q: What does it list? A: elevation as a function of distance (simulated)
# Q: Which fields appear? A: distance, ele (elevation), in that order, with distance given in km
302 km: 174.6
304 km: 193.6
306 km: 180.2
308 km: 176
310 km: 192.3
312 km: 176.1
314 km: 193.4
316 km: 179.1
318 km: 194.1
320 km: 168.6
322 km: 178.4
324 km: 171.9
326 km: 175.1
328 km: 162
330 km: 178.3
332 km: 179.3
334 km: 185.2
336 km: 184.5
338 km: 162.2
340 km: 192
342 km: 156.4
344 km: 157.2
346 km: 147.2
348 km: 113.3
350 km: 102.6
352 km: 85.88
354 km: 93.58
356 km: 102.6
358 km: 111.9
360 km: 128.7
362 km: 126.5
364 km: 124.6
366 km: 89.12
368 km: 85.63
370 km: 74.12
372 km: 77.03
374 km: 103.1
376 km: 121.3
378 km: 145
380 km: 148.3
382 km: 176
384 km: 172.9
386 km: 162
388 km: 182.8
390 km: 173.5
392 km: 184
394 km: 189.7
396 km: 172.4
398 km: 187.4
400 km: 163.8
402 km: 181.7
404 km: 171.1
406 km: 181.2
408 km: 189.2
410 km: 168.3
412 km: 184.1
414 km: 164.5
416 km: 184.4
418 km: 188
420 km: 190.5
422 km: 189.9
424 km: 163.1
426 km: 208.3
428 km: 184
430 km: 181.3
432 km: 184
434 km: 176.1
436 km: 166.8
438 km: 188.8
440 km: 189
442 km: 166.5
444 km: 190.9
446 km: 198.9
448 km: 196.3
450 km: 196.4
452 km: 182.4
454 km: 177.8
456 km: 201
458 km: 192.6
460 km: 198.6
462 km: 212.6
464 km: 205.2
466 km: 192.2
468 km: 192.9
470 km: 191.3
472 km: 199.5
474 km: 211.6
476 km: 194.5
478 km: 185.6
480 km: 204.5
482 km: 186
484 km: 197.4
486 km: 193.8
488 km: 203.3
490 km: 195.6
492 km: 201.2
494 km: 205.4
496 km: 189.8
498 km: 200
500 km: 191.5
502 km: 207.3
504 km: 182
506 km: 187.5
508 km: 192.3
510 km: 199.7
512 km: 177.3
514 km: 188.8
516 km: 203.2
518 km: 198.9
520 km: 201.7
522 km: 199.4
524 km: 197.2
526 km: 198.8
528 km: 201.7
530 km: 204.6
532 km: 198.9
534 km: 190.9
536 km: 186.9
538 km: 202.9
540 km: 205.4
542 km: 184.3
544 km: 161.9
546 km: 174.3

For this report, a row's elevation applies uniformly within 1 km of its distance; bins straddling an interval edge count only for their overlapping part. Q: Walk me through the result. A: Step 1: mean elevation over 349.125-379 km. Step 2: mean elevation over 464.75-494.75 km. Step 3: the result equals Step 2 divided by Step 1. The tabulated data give 1.9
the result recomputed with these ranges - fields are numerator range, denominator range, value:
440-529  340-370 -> 1.67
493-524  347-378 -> 1.88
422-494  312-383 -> 1.35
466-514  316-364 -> 1.30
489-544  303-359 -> 1.22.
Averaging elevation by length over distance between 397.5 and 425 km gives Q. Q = 179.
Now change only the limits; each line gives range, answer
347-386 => 116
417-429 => 187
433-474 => 191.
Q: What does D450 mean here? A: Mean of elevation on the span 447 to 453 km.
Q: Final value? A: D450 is 192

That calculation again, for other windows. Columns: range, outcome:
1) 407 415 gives 177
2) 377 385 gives 161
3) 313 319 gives 189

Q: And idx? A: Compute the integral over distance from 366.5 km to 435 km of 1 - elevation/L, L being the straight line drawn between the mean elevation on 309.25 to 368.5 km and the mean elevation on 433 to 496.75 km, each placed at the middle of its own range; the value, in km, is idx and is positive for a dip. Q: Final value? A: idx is 3.1 km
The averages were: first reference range 150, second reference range 193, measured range 164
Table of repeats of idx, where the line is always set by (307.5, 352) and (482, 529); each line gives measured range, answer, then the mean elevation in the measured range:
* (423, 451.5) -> 0.0 km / 185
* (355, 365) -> 3.1 km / 119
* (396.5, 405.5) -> 0.1 km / 176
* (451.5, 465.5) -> -0.6 km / 196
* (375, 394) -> 1.3 km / 164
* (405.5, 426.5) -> -0.1 km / 182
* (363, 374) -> 5.2 km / 91.3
